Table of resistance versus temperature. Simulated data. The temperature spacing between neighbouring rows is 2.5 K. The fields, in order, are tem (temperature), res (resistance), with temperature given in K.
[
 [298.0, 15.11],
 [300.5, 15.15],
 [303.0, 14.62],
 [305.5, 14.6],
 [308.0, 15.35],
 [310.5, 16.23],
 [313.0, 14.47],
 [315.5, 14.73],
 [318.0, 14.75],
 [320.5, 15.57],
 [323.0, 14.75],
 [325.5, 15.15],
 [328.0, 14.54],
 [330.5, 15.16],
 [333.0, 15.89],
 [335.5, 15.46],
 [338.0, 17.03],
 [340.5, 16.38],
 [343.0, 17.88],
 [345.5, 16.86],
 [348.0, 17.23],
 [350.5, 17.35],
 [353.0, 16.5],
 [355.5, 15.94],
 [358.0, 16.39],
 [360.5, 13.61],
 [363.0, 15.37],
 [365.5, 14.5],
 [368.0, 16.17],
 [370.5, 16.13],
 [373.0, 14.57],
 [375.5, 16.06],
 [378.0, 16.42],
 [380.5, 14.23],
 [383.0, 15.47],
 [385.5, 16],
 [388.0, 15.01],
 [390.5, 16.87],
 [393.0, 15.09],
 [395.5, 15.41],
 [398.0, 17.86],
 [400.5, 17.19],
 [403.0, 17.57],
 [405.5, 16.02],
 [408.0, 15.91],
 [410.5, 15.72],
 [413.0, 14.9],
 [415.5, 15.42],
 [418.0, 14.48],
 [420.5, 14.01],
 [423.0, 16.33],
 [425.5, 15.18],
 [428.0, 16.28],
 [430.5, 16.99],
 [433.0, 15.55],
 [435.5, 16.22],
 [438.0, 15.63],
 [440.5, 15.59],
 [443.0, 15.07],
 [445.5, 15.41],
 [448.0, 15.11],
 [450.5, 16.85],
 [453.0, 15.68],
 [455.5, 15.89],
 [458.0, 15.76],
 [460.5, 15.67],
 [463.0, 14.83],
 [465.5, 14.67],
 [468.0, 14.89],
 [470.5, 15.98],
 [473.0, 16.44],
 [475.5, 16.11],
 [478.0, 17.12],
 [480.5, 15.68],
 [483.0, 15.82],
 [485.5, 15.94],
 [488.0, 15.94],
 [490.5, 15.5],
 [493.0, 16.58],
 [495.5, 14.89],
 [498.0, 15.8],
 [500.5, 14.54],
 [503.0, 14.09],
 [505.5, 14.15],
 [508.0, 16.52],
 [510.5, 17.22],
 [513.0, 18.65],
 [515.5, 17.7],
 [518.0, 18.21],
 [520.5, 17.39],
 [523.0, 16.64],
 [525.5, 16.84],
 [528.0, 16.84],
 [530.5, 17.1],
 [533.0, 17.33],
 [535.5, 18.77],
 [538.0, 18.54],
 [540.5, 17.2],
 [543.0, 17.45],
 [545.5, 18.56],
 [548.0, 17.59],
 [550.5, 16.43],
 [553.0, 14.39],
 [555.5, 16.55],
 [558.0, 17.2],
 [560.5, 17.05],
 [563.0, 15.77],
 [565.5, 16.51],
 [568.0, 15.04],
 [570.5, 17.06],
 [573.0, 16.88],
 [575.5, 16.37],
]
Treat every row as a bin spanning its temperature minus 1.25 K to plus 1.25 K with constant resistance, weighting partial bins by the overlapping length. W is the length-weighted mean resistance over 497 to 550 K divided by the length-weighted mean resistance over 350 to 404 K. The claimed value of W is 1.1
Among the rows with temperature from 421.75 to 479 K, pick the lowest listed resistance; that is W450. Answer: 14.67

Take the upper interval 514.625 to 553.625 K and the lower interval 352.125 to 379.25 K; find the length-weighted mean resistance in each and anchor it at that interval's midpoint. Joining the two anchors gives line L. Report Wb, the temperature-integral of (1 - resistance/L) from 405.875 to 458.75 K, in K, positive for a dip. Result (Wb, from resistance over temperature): 2.2 K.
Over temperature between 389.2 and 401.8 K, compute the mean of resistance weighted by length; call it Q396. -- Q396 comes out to 16.5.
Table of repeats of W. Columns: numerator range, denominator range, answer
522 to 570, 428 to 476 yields 1.08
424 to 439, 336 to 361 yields 0.96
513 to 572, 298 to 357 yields 1.09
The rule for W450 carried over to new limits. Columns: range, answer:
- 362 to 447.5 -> 14.01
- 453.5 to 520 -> 14.09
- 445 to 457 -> 15.11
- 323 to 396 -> 13.61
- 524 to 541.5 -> 16.84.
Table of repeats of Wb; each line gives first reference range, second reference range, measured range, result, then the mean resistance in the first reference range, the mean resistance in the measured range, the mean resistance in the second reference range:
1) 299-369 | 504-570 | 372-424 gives 1.00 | 15.6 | 15.7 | 17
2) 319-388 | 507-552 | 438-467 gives 2.14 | 15.8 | 15.5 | 17.5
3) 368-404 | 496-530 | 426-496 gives 2.10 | 16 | 15.8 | 16.5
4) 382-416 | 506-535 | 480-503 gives 1.94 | 16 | 15.5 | 17.3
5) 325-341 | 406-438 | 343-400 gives -1.10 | 15.6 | 15.9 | 15.6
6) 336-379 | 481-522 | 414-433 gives 0.74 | 16.1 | 15.5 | 16.2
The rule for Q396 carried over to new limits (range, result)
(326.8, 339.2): 15.6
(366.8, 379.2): 15.9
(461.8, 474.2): 15.4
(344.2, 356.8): 16.8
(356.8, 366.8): 15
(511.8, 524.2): 17.7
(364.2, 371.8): 15.6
